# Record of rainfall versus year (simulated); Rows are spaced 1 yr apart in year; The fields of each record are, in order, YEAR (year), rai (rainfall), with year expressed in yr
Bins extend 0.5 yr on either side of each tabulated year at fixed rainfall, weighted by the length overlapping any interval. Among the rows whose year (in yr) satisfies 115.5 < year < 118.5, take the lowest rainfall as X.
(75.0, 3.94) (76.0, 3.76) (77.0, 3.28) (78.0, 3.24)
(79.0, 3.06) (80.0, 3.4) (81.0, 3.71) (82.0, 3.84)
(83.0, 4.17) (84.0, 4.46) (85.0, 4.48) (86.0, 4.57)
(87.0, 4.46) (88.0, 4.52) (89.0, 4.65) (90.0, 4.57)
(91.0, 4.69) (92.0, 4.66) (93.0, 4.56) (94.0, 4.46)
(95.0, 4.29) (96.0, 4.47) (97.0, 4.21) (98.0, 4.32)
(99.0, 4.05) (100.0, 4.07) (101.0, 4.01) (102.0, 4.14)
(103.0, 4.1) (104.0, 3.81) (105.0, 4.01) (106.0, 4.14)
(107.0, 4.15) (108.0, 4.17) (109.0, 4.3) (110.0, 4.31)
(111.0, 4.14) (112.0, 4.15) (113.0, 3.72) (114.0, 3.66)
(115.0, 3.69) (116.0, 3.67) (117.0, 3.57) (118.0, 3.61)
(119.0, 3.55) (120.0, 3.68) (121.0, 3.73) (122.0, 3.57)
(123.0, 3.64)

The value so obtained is 3.57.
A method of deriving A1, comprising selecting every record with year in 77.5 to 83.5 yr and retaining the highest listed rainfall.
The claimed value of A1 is 4.17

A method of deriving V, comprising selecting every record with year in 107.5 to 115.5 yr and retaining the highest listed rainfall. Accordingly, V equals 4.31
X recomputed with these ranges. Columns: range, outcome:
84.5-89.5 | 4.46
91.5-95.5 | 4.29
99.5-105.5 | 3.81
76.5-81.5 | 3.06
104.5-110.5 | 4.01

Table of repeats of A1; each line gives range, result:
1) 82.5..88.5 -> 4.57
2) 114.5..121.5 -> 3.73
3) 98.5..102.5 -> 4.14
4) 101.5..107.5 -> 4.15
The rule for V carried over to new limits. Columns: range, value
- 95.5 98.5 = 4.47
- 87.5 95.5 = 4.69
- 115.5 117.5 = 3.67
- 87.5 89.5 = 4.65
